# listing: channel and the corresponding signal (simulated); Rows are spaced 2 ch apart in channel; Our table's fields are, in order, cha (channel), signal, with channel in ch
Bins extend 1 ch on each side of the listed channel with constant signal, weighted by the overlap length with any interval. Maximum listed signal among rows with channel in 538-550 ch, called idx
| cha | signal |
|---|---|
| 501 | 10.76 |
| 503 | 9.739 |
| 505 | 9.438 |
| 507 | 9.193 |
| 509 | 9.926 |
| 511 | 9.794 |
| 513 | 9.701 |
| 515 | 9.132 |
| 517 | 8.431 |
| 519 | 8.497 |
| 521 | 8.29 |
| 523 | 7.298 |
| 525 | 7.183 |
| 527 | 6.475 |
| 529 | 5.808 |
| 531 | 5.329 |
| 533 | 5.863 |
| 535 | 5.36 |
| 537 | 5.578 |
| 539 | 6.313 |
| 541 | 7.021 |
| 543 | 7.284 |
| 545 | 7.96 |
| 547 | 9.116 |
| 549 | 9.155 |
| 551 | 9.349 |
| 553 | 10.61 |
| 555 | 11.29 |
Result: 9.155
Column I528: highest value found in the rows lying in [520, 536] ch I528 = 8.29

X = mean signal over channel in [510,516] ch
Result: 9.54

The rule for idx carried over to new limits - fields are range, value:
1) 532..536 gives 5.863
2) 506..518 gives 9.926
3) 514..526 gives 9.132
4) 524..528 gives 7.183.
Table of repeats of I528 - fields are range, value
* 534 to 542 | 7.021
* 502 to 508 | 9.739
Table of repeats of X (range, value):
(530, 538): 5.53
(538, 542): 6.67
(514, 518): 8.78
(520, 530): 7.01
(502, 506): 9.59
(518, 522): 8.39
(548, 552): 9.25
